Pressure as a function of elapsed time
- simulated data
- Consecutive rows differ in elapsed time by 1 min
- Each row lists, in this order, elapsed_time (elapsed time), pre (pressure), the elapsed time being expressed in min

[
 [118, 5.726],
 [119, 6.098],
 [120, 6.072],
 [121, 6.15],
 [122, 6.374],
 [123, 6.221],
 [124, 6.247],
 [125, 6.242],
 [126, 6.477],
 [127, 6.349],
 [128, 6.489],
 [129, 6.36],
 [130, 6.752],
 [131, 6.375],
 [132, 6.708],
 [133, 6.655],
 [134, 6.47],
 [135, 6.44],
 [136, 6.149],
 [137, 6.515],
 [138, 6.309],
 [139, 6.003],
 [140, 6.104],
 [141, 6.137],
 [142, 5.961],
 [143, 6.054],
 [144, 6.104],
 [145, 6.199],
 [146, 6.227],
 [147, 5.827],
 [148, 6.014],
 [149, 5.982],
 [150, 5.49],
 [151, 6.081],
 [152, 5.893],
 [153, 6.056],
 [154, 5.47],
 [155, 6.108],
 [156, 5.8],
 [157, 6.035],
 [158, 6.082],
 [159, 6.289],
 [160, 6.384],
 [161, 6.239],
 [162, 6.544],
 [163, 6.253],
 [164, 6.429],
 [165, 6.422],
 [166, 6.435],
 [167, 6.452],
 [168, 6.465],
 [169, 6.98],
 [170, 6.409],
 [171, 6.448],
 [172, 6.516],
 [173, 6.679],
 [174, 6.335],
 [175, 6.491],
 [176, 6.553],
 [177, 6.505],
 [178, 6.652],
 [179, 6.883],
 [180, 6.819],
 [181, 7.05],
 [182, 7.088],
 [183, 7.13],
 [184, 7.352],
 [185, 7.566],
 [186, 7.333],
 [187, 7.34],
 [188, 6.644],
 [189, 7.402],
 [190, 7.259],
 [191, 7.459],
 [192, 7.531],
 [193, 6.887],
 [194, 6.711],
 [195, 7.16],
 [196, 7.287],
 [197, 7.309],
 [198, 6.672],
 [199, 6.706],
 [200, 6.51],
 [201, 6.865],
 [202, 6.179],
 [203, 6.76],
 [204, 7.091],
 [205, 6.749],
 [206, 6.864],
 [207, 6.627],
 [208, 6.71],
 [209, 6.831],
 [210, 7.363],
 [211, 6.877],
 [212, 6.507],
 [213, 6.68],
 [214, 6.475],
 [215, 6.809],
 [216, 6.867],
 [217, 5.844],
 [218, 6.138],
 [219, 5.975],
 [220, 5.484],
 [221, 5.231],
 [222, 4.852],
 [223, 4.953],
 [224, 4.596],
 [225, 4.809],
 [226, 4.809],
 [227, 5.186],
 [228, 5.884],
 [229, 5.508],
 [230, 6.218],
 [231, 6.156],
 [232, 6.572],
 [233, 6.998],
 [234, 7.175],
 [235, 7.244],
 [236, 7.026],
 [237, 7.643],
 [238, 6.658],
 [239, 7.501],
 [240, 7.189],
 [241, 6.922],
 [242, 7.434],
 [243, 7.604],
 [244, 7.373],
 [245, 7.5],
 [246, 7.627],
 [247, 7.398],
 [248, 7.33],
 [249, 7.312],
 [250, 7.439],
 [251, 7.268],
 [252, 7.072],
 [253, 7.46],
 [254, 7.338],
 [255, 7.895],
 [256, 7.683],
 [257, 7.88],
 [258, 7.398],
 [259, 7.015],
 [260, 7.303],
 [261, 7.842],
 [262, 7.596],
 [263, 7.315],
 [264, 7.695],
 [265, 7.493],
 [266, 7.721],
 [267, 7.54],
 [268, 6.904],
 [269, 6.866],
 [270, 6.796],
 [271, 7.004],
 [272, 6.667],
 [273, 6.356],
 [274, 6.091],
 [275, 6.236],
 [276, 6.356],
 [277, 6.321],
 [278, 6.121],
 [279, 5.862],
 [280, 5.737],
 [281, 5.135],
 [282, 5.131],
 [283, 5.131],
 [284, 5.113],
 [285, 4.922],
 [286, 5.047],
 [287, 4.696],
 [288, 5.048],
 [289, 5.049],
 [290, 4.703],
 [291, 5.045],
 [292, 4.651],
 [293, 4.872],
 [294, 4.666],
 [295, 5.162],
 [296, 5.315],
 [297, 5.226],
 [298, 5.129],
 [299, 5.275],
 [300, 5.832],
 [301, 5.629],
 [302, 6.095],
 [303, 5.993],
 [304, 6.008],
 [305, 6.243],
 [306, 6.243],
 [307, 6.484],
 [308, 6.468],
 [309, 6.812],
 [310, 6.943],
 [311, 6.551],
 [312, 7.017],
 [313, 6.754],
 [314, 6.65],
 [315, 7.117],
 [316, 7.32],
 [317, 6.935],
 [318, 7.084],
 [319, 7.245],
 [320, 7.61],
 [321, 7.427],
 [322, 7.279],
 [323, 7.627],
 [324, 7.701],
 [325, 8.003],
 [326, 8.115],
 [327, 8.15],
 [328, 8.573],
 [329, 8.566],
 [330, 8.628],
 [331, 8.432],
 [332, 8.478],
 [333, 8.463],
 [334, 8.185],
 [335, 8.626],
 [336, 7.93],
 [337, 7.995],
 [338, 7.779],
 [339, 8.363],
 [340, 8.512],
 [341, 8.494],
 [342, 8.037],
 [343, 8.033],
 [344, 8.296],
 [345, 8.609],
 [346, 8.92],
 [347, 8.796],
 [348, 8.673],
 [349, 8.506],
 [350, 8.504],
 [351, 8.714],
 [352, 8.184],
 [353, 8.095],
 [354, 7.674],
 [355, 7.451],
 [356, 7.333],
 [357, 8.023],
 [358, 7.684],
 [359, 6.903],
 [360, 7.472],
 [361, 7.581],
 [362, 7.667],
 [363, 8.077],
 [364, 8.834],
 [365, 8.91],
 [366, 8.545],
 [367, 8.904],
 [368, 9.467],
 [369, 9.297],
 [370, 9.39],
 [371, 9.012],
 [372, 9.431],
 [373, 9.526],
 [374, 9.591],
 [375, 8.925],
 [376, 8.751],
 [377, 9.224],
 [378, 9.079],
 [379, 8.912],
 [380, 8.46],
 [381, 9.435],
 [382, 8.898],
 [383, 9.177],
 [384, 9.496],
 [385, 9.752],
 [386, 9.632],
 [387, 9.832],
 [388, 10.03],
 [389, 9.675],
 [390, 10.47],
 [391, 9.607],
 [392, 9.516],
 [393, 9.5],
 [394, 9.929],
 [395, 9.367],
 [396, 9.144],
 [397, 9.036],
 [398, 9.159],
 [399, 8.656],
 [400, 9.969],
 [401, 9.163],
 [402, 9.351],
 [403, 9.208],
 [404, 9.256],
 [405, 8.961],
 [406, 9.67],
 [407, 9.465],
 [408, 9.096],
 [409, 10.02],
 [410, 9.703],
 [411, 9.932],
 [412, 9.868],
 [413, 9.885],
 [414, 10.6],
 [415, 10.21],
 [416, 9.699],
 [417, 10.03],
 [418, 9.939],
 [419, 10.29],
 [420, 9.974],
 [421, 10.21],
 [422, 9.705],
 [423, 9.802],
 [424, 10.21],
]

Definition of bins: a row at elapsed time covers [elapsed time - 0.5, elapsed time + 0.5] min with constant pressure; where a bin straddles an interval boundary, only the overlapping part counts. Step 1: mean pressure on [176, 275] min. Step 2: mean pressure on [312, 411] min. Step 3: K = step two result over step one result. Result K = 1.26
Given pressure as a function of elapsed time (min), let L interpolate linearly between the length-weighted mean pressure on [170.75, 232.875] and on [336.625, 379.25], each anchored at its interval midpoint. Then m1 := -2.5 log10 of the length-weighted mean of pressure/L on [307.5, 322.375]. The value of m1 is 0.134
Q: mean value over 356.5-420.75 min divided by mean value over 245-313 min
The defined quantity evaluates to 1.5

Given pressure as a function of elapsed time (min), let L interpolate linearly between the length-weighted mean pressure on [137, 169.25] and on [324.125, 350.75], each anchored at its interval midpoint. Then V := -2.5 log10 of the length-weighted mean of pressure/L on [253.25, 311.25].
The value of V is 0.23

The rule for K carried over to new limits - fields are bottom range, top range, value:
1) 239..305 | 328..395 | 1.36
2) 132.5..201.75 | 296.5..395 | 1.24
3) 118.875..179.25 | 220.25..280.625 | 1.08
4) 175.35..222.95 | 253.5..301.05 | 0.92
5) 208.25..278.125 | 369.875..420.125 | 1.41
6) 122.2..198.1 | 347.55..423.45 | 1.41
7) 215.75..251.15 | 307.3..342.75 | 1.19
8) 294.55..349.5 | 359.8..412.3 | 1.26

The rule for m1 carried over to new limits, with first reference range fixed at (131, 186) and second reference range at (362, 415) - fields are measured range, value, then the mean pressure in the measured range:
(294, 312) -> 0.35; 5.96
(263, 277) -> 0.14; 6.9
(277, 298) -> 0.48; 5.16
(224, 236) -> 0.21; 6.03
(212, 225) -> 0.23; 5.81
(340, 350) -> 0.04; 8.49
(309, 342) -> 0.11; 7.76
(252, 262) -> 0.02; 7.51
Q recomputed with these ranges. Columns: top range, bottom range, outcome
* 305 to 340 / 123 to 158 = 1.23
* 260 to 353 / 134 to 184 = 1.09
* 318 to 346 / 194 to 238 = 1.27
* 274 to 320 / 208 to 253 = 0.89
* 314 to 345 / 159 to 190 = 1.18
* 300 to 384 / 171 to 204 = 1.15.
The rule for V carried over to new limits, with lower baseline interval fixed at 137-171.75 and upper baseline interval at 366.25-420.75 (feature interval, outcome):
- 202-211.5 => 0.010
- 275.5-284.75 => 0.369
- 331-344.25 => 0.059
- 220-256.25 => 0.106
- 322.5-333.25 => 0.044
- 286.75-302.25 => 0.496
